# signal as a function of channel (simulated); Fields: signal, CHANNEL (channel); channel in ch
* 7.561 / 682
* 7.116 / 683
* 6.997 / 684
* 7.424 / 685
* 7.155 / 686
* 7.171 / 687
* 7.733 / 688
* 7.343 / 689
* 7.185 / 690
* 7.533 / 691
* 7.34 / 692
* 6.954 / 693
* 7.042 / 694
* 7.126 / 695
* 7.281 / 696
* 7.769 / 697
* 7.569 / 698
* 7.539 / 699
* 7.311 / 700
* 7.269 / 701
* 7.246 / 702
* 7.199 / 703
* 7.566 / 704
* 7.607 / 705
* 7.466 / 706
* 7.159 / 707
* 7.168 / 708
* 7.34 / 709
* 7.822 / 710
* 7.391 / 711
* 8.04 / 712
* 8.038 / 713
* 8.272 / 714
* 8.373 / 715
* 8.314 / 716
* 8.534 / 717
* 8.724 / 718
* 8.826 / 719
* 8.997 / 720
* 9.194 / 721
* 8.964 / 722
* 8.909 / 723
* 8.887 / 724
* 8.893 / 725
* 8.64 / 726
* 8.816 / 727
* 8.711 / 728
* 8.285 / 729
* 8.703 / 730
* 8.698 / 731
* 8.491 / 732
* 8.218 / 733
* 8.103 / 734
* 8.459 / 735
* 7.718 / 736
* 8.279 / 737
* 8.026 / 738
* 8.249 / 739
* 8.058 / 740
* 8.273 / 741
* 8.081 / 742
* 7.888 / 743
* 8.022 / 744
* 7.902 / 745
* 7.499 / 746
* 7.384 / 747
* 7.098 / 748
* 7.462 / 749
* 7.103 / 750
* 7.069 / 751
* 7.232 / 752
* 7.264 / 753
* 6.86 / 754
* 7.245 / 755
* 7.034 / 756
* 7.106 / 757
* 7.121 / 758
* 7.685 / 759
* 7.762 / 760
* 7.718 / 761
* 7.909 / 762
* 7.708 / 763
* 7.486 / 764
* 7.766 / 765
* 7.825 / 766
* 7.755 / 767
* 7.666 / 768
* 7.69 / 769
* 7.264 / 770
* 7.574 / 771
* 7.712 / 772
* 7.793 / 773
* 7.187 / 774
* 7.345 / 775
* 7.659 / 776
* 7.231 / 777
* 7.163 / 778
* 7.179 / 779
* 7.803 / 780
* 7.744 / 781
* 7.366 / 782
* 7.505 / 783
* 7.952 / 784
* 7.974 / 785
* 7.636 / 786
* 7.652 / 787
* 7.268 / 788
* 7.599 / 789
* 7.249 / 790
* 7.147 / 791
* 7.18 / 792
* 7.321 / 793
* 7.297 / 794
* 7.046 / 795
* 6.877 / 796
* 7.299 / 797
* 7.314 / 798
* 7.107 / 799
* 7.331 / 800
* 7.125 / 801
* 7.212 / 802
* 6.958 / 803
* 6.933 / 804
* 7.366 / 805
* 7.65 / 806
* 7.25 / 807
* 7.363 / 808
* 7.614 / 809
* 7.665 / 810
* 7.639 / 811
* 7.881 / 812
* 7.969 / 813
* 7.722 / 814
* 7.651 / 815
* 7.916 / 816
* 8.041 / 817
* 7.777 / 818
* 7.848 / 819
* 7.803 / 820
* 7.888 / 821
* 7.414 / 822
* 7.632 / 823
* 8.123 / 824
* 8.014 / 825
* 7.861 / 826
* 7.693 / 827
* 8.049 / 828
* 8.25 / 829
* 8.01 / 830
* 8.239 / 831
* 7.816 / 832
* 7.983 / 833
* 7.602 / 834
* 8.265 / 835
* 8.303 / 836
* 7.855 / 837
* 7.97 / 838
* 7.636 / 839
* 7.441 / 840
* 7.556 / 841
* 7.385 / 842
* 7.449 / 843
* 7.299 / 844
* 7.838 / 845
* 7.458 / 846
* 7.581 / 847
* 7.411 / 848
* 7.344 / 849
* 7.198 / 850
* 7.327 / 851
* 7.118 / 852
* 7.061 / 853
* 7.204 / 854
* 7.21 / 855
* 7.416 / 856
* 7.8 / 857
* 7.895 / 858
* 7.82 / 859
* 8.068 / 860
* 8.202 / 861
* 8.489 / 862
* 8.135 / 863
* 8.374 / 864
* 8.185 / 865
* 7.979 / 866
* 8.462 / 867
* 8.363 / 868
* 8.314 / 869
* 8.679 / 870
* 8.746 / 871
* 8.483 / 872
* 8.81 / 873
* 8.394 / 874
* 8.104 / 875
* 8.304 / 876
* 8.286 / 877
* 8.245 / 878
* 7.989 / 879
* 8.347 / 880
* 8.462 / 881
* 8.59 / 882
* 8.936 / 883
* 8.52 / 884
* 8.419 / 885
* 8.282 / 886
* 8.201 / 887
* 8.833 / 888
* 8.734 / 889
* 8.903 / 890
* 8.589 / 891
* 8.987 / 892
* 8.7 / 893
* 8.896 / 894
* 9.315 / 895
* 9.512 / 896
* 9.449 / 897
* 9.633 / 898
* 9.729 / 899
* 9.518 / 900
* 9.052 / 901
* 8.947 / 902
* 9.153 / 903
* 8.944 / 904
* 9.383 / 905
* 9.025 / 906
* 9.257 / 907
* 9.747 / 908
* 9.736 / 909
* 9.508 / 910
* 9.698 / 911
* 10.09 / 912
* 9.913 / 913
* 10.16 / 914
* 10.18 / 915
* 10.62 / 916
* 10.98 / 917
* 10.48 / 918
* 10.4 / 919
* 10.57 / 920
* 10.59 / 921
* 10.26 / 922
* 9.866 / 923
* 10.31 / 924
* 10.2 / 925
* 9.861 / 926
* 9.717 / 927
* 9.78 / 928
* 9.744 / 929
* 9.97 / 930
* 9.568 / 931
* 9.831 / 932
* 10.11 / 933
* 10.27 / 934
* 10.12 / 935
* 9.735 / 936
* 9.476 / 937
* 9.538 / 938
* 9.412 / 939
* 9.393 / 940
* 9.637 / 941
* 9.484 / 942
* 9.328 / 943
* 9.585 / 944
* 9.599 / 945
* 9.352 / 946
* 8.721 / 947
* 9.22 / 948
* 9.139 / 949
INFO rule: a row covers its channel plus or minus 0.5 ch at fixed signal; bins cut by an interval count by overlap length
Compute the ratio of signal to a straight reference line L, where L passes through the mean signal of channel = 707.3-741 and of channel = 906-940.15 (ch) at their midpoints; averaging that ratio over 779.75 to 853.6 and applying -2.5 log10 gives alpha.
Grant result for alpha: 0.20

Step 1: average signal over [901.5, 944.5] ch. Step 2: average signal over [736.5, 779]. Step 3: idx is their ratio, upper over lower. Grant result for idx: 1.3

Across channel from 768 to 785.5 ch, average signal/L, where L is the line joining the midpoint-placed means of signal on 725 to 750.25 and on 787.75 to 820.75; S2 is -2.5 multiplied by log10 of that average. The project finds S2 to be 0.03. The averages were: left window 8.11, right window 7.44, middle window 7.54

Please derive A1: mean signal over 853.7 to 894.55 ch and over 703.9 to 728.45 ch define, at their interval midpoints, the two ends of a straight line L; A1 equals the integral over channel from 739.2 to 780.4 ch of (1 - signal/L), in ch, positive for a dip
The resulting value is 3.8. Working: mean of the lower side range 8.28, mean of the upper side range 8.33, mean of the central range 7.53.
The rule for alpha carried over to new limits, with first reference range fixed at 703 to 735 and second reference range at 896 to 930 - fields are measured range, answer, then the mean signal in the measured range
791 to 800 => 0.23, 7.19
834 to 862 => 0.22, 7.61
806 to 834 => 0.16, 7.81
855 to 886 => 0.15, 8.28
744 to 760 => 0.17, 7.31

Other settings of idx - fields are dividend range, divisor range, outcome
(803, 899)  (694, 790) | 1.03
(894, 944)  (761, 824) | 1.30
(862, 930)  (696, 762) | 1.16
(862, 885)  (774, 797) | 1.13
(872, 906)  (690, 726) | 1.12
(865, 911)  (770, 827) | 1.17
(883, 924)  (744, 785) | 1.27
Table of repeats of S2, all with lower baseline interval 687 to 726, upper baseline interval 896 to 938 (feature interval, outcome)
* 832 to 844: 0.17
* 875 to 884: 0.13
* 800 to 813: 0.19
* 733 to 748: 0.03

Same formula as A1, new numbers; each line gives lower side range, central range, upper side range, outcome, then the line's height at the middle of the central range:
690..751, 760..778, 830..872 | 0.7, 7.9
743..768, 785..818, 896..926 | 3.0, 8.17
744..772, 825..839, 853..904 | 0.2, 8.1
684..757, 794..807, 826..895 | 1.3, 7.97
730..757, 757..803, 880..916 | 3.6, 8.1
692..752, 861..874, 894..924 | 1.3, 9.37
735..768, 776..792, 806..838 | 0.5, 7.73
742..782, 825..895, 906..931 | 7.8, 9.09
